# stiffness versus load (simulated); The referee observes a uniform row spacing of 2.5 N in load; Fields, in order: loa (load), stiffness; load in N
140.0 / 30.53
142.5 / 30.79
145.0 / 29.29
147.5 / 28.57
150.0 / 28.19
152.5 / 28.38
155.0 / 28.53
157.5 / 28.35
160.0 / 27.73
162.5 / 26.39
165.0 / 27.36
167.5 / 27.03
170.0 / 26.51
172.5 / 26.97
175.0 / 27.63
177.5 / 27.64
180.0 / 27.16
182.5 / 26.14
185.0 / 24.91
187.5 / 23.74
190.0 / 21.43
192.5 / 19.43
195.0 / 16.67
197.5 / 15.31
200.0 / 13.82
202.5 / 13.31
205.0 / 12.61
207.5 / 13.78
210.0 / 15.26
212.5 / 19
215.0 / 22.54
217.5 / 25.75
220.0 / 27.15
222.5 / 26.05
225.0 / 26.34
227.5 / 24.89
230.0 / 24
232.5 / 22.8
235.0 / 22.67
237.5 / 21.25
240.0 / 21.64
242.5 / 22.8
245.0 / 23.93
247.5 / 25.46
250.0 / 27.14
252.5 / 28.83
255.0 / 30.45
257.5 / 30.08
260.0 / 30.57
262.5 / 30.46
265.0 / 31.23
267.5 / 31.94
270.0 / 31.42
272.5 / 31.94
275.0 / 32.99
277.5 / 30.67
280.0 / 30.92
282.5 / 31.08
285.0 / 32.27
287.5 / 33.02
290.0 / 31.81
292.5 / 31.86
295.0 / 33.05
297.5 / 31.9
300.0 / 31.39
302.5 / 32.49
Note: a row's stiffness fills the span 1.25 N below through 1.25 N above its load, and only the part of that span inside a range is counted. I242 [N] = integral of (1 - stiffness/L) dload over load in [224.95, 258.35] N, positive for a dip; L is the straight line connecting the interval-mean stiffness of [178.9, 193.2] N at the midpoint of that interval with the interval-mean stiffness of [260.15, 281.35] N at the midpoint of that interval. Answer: 4.4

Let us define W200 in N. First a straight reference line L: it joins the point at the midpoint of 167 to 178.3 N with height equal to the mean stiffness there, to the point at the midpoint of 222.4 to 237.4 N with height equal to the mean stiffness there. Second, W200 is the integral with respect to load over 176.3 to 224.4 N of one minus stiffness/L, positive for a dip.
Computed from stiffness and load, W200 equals 9.3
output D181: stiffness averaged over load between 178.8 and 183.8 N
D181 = 26.6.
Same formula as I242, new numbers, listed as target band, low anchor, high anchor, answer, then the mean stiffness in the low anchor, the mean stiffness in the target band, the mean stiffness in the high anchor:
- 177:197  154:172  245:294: 3.67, 27.4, 22.9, 30.6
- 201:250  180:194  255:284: 9.75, 23.4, 21.7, 31.2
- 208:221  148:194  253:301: 3.24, 26.3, 21.4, 31.5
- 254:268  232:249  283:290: -1.85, 23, 30.7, 32.3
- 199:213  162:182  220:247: 6.02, 27.1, 14.4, 23.9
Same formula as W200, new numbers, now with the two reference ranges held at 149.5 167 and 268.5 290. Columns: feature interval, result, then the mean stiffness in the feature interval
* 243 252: 1.52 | 25.6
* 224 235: 2.15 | 24.3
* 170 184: 0.69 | 27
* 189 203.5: 6.19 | 16.6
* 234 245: 2.96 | 22.3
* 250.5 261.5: 0.43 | 29.8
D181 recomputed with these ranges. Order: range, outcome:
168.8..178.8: 27.2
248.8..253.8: 28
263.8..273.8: 31.6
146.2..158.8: 28.4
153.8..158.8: 28.4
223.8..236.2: 24.1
